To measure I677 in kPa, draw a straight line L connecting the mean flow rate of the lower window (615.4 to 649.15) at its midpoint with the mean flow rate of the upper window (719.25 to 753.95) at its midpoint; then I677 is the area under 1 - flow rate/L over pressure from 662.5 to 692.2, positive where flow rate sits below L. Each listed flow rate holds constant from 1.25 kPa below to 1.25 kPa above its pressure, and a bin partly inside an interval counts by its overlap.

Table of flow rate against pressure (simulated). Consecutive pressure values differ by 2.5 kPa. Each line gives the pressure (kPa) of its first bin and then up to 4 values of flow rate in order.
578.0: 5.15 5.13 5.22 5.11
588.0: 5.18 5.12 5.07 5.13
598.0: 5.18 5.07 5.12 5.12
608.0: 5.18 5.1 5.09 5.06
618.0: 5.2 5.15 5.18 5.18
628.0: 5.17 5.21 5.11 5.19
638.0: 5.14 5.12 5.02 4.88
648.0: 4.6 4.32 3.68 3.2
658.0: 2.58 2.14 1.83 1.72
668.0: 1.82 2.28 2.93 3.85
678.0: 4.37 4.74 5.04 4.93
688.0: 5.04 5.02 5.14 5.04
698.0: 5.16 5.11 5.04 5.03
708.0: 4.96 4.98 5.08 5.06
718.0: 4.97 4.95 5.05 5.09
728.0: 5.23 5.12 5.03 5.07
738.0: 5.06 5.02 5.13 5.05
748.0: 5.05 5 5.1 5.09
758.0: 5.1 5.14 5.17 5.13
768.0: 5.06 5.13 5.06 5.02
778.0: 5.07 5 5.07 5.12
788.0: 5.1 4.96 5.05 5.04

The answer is 8.1 kPa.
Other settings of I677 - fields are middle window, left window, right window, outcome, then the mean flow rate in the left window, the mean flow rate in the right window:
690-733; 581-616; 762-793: 0.3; 5.13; 5.07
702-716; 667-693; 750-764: -1.8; 4.08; 5.1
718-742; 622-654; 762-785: -0.2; 4.92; 5.08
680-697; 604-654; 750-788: 0.1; 4.99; 5.09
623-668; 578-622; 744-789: 9.1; 5.13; 5.08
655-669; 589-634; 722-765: 8.1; 5.14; 5.09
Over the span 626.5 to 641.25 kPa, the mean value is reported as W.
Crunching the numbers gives 5.16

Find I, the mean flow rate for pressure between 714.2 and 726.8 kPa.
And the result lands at 5.03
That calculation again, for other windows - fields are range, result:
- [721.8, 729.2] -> 5.12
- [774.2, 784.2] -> 5.04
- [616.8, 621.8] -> 5.17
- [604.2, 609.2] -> 5.15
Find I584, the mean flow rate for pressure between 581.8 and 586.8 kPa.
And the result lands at 5.16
